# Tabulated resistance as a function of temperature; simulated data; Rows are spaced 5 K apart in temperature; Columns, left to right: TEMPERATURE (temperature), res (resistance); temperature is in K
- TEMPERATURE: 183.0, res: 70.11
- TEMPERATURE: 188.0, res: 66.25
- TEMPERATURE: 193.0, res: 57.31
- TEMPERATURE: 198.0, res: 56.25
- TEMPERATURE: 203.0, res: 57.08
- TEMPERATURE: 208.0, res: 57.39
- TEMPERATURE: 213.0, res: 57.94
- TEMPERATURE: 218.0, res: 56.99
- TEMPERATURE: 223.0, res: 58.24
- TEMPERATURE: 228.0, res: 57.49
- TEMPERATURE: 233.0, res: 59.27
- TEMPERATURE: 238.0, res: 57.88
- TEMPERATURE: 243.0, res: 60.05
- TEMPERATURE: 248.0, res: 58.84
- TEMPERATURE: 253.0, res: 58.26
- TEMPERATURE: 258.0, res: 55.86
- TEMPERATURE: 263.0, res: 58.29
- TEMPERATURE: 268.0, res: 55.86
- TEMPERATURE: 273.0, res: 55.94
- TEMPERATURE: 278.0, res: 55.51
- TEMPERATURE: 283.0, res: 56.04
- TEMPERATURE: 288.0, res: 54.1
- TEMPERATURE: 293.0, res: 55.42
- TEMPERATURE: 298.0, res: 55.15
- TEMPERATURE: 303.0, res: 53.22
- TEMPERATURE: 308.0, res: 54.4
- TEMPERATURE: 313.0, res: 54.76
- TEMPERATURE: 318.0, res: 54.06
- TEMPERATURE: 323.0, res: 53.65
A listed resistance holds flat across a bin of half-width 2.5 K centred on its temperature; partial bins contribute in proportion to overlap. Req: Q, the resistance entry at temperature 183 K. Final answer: 70.11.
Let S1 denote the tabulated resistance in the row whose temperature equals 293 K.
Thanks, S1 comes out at 55.42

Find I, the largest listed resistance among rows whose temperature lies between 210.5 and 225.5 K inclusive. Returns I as 58.24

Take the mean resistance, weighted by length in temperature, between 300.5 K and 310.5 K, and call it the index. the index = 53.8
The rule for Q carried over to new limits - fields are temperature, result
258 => 55.86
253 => 58.26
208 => 57.39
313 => 54.76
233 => 59.27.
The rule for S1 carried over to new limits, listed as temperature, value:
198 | 56.25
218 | 56.99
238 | 57.88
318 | 54.06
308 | 54.4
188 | 66.25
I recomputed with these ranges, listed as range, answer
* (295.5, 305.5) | 55.15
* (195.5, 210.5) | 57.39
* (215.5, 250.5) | 60.05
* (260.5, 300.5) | 58.29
